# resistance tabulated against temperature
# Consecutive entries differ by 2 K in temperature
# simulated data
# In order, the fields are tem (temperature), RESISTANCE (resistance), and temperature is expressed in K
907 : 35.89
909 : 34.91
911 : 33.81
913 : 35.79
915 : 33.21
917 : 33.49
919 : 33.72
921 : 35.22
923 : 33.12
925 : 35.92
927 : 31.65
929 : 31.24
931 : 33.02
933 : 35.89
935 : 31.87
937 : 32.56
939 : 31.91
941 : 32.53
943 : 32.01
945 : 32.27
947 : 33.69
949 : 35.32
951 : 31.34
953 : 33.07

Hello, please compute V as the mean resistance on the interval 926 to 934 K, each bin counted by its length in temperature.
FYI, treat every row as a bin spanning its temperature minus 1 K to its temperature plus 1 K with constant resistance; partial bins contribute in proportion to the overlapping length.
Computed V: 33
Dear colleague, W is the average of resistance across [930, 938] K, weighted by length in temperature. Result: 33.3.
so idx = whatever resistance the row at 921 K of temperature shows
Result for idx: 35.22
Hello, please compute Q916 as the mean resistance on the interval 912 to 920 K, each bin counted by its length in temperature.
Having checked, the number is 34.1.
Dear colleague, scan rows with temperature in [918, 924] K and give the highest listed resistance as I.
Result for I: 35.22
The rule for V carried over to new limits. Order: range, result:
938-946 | 32.2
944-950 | 33.8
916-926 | 34.3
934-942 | 32.2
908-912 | 34.4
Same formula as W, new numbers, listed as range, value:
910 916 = 34.3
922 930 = 33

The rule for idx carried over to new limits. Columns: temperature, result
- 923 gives 33.12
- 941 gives 32.53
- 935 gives 31.87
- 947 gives 33.69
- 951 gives 31.34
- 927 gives 31.65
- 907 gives 35.89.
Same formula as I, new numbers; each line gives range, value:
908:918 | 35.79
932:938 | 35.89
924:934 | 35.92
